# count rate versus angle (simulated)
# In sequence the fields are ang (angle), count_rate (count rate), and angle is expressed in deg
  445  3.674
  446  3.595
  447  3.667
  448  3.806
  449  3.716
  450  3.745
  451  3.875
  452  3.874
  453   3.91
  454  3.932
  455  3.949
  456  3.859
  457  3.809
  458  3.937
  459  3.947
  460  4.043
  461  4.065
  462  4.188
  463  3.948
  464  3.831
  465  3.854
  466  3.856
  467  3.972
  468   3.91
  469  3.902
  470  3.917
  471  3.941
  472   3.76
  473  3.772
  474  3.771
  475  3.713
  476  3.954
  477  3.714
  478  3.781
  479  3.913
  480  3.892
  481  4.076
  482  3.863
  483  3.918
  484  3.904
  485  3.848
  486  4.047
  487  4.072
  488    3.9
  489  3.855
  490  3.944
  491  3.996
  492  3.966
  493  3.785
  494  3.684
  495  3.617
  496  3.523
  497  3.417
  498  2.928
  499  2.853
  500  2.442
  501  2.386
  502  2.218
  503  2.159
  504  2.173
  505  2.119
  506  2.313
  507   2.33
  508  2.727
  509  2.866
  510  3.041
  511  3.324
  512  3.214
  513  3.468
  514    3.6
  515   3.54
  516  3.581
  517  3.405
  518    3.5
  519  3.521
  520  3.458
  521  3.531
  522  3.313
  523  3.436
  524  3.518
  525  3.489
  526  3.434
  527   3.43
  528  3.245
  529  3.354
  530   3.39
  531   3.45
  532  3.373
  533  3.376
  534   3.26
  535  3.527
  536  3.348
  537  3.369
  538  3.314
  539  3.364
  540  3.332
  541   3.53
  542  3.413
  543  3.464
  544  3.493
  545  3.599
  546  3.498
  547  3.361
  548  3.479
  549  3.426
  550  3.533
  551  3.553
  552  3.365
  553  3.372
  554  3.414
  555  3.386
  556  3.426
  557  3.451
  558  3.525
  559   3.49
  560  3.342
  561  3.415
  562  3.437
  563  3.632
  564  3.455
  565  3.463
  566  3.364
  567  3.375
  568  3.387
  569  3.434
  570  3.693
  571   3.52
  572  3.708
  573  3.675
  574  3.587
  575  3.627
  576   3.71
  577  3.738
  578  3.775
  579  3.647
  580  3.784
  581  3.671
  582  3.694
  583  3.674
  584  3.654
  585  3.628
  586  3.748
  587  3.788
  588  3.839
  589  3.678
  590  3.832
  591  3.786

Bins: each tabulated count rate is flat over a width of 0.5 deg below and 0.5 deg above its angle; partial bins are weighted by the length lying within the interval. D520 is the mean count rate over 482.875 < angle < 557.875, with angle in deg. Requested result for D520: 3.35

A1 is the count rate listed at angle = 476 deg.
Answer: 3.954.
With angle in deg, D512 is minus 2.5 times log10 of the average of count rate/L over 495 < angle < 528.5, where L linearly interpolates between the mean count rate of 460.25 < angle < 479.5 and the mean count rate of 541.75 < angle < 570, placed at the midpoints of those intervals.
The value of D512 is 0.19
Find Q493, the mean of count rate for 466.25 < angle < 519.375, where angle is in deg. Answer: 3.46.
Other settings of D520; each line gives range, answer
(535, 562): 3.43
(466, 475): 3.86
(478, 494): 3.92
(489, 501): 3.44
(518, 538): 3.41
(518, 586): 3.49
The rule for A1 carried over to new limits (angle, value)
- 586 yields 3.748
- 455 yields 3.949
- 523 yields 3.436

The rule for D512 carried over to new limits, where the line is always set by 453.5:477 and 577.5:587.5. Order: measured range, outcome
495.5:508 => 0.43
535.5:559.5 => 0.10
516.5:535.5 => 0.11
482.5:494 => -0.02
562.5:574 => 0.06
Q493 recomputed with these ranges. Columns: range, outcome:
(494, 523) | 3.04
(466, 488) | 3.89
